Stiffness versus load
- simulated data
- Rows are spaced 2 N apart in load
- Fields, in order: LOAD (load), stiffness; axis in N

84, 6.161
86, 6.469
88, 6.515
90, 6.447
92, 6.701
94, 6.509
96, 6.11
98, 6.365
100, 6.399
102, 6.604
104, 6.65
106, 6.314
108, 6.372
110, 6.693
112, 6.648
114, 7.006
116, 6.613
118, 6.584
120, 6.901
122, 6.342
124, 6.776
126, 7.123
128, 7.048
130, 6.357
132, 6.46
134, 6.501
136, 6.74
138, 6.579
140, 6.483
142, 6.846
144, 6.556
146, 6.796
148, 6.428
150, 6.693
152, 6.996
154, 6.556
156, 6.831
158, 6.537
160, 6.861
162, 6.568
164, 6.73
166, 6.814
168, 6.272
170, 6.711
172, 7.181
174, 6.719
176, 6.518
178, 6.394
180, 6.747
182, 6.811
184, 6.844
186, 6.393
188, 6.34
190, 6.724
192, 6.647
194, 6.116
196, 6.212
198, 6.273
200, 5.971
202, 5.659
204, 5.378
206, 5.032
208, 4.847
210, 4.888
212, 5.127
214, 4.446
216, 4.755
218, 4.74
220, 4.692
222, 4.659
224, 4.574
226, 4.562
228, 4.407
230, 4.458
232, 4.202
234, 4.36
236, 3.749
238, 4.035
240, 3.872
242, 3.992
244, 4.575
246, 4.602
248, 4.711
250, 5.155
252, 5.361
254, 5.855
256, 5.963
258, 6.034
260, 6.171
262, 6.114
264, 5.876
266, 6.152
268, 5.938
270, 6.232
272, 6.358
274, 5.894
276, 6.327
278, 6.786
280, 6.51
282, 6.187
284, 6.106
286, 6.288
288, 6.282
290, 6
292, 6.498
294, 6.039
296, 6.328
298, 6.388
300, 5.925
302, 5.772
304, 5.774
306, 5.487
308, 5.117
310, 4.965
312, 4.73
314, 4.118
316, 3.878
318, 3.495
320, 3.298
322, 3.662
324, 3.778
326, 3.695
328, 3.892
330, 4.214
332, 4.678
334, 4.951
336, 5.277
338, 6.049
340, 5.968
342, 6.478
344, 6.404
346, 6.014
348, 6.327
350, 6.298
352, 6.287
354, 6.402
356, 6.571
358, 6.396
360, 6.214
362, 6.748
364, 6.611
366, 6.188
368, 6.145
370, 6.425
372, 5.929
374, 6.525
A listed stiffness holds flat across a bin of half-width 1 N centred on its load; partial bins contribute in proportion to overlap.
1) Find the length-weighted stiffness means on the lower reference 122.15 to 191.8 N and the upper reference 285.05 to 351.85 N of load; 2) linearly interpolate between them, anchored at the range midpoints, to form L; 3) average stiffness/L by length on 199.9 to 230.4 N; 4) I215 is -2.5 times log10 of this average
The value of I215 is 0.26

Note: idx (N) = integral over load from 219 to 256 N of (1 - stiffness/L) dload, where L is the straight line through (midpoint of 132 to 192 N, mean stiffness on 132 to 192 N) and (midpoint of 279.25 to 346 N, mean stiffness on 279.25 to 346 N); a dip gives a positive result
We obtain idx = 8.6 N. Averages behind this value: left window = 6.66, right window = 5.29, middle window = 4.58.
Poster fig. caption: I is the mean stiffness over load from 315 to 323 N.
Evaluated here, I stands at 3.58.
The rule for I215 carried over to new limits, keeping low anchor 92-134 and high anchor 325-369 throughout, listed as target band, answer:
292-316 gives 0.089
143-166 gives -0.039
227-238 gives 0.417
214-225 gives 0.316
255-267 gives 0.008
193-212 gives 0.132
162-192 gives -0.046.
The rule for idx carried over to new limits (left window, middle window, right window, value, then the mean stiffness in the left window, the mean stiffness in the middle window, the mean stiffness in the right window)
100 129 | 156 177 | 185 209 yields -1.58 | 6.68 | 6.7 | 5.97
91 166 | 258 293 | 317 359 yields -3.45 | 6.63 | 6.21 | 5.24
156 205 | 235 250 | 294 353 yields 4.12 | 6.48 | 4.28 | 5.16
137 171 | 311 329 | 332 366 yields 6.89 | 6.66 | 3.84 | 6.14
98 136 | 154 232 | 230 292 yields 2.54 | 6.63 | 5.87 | 5.52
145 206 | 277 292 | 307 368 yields -1.65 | 6.5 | 6.32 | 5.3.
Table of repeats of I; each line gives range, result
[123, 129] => 6.98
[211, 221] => 4.75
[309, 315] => 4.6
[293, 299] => 6.25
